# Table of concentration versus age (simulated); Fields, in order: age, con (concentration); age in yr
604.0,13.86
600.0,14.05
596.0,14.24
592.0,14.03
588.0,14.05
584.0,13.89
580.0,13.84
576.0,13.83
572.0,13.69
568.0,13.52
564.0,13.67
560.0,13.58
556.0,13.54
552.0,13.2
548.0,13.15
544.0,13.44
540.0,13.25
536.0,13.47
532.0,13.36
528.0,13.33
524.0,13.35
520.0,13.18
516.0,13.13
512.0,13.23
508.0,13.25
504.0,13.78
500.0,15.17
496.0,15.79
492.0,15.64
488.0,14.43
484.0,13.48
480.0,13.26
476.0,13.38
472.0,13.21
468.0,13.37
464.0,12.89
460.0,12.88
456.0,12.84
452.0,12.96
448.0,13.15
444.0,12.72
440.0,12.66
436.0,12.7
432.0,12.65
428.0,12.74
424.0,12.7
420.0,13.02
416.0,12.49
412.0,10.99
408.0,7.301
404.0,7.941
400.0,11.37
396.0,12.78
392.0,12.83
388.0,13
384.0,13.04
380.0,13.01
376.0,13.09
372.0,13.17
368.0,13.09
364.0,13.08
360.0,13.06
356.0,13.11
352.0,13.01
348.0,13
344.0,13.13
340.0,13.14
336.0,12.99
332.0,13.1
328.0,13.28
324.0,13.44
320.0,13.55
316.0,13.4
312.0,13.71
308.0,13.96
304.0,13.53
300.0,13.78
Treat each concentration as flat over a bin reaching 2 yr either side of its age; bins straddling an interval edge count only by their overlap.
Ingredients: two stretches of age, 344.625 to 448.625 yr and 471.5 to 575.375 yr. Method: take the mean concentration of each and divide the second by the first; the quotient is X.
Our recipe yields 1.11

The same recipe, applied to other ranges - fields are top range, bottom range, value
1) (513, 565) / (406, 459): 1.09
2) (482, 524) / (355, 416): 1.17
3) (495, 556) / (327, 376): 1.04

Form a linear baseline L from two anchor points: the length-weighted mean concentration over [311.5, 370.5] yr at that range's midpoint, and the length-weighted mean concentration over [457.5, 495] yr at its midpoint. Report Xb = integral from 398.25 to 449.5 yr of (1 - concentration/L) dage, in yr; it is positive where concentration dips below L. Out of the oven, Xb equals 6.7 yr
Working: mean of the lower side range 13.2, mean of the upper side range 13.7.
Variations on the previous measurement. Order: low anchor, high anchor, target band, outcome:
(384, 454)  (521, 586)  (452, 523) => -4.97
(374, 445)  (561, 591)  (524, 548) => 0.03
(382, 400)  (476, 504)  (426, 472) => 2.92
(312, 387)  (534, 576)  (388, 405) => 2.06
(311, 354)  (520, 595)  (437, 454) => 0.69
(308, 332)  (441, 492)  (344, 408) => 4.73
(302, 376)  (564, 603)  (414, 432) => 1.00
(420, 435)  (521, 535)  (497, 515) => -0.97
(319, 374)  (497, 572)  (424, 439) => 0.70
